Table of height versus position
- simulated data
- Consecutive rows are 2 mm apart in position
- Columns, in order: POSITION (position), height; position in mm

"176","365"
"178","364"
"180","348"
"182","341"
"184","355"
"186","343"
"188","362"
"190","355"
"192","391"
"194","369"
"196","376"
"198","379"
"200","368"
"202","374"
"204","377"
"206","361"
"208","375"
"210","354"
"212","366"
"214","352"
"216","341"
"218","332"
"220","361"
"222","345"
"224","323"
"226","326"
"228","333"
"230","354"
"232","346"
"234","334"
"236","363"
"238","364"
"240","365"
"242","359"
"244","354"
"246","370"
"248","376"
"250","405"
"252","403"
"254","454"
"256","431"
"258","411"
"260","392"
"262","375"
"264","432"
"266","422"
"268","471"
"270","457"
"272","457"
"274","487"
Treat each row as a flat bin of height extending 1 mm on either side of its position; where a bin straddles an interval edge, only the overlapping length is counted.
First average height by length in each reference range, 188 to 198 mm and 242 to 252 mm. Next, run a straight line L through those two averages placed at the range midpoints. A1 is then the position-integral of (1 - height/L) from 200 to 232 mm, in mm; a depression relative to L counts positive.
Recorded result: 1.9 mm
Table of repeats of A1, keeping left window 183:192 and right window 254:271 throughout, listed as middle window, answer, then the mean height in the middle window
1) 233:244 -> 1.29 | 357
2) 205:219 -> 0.94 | 354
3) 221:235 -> 2.03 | 337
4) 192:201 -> -0.22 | 375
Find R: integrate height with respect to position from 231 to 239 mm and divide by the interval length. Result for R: 352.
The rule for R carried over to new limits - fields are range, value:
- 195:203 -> 374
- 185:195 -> 364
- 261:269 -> 425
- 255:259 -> 421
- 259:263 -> 384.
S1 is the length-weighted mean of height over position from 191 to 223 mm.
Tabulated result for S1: 364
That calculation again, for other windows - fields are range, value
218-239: 344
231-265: 384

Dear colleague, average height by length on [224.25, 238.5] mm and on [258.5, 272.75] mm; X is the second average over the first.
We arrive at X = 1.25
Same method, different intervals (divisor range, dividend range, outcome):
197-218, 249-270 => 1.16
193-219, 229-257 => 1.04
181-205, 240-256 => 1.07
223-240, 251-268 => 1.22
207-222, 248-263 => 1.15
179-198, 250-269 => 1.16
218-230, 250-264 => 1.22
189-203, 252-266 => 1.11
